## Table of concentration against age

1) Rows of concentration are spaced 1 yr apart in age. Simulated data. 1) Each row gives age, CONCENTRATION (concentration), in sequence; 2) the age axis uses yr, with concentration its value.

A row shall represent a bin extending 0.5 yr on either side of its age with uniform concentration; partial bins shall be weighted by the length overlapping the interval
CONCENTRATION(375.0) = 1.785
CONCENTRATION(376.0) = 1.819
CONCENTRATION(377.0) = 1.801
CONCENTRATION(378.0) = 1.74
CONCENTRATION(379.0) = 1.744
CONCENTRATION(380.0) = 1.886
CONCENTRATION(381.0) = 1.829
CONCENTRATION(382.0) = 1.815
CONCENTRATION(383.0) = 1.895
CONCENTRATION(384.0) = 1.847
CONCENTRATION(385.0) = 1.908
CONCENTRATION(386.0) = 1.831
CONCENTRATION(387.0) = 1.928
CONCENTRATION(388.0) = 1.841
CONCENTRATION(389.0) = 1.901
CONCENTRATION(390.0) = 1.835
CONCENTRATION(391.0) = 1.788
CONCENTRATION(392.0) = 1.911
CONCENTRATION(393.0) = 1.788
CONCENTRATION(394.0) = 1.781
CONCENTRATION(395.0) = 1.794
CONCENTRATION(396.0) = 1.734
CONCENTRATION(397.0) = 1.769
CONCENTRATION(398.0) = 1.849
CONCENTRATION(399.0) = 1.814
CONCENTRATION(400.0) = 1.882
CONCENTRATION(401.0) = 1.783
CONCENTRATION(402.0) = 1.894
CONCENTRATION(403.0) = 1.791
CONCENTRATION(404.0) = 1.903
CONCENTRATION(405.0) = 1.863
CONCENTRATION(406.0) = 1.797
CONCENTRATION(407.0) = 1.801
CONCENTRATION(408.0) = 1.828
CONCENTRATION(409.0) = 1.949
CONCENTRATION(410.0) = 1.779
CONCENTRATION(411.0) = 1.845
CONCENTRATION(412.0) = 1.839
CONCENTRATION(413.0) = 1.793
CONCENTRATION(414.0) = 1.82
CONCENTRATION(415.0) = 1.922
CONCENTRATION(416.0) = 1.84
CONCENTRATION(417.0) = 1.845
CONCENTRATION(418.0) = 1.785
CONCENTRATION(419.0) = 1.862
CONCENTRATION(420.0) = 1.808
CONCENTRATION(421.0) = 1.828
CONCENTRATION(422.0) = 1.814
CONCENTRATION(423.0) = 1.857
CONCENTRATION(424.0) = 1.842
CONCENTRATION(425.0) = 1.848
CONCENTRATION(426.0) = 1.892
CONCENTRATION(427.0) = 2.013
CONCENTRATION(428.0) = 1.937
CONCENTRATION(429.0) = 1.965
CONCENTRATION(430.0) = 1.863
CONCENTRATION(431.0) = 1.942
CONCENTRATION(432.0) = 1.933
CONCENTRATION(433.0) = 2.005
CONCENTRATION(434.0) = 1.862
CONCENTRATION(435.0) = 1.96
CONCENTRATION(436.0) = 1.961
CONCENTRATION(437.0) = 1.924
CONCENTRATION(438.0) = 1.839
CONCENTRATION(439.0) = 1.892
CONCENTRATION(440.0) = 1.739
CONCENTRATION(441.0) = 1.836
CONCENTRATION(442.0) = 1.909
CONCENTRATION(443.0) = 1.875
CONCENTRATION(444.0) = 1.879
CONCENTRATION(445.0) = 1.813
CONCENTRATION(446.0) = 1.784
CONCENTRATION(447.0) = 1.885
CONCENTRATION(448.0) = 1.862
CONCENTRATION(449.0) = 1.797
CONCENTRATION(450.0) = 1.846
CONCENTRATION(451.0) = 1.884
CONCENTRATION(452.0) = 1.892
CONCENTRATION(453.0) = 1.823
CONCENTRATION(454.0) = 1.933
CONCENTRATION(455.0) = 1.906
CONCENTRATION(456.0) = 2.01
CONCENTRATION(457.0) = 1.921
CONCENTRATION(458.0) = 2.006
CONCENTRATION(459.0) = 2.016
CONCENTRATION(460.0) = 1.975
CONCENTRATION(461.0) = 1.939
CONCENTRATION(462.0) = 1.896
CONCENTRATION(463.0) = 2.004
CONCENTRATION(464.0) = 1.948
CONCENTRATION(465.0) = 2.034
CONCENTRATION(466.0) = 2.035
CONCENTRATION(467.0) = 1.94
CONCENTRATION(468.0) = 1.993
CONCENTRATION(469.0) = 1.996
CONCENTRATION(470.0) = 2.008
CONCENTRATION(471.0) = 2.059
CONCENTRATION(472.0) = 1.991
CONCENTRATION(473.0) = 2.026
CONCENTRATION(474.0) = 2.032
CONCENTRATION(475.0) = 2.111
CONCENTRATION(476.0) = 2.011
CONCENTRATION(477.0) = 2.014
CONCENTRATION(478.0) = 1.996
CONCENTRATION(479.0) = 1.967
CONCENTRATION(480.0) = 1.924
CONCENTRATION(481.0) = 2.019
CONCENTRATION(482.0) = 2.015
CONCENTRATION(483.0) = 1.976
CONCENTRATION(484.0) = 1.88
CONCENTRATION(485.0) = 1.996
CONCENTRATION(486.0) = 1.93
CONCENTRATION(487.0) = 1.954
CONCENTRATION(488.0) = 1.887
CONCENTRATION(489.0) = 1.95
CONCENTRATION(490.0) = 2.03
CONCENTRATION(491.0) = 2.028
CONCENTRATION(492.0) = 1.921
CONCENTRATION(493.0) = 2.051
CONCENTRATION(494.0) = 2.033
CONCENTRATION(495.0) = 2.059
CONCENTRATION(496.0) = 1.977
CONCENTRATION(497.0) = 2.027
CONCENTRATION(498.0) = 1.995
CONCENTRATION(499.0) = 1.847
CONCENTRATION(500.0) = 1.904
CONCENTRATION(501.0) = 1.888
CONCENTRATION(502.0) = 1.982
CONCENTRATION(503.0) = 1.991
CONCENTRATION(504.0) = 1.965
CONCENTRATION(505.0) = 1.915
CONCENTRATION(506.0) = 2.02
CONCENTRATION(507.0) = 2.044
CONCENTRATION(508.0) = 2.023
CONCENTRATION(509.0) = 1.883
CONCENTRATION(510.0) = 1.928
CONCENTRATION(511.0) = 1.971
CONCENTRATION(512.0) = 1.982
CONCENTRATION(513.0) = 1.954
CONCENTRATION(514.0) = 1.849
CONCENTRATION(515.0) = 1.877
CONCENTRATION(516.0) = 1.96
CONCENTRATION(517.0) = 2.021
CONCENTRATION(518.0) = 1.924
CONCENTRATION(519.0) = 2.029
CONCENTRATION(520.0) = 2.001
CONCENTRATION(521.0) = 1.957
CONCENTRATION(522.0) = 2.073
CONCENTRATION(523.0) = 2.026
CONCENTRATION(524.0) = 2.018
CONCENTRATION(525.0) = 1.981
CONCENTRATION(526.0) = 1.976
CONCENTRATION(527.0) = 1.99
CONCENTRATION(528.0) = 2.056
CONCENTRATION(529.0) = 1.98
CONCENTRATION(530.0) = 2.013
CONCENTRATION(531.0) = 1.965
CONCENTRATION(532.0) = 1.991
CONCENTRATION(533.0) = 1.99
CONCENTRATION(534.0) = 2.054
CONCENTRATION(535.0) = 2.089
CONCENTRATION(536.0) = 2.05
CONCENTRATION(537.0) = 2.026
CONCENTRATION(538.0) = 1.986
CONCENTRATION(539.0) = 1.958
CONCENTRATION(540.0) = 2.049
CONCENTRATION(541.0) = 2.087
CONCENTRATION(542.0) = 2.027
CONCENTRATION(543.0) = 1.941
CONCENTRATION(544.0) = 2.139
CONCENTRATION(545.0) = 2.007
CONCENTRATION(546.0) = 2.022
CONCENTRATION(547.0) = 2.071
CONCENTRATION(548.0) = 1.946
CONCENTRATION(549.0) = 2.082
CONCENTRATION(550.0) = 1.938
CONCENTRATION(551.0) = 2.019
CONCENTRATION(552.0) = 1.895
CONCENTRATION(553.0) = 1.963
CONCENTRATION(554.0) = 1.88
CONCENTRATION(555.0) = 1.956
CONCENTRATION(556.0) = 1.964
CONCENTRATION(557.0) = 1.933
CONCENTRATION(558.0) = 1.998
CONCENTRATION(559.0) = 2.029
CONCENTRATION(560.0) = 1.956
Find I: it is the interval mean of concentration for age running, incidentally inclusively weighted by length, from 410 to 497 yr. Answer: 1.93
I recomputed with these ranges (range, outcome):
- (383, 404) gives 1.84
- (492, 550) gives 1.99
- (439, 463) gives 1.89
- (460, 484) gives 1.99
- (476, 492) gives 1.97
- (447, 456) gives 1.88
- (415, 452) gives 1.87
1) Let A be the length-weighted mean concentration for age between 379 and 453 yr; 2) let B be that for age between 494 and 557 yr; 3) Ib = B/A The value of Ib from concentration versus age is 1.07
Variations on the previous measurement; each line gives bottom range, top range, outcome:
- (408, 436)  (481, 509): 1.05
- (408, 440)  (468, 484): 1.07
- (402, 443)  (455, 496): 1.06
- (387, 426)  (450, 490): 1.07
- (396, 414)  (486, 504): 1.08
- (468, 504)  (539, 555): 1.01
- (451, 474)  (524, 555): 1.02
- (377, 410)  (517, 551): 1.10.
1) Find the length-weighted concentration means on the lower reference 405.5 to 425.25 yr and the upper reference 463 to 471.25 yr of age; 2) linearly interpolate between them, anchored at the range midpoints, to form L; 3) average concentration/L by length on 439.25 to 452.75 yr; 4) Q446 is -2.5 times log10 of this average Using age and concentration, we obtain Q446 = 0.05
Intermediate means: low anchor 1.83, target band 1.85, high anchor 2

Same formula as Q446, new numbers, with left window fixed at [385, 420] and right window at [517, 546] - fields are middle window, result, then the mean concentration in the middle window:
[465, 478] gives -0.048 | 2.02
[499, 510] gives 0.012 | 1.95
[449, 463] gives -0.009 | 1.92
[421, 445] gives -0.008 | 1.89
